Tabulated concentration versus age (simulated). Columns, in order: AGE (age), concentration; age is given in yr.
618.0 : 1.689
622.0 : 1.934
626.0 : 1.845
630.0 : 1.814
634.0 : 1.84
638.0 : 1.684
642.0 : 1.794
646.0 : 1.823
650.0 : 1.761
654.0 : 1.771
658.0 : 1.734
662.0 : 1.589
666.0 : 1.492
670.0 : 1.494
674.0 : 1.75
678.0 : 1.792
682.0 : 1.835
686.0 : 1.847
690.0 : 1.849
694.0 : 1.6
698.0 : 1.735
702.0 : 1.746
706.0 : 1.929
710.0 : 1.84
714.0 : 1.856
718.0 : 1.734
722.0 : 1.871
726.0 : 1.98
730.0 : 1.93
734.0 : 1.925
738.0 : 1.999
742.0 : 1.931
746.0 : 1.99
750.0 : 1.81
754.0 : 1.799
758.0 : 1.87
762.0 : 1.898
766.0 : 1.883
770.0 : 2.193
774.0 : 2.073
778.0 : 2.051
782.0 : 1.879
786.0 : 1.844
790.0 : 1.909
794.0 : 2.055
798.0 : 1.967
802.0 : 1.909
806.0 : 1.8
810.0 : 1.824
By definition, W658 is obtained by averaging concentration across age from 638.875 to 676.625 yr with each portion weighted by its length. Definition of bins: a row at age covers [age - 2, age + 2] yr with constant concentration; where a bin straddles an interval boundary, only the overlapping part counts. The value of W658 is 1.69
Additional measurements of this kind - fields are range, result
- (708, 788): 1.92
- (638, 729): 1.76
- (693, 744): 1.86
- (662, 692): 1.71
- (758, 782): 2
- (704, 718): 1.85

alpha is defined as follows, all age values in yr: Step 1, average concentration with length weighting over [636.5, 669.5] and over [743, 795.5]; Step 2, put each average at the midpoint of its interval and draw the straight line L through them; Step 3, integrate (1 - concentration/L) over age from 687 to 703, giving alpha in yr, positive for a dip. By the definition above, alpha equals 0.4 yr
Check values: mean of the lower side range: 1.7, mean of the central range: 1.74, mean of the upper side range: 1.94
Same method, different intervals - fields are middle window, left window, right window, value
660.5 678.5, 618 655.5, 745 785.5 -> 2.2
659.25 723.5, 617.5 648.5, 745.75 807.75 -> 3.9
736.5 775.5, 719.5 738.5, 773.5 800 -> 0.1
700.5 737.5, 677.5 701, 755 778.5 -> -0.4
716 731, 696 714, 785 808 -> -0.3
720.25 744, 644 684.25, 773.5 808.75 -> -1.5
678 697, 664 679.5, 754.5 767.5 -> -1.3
